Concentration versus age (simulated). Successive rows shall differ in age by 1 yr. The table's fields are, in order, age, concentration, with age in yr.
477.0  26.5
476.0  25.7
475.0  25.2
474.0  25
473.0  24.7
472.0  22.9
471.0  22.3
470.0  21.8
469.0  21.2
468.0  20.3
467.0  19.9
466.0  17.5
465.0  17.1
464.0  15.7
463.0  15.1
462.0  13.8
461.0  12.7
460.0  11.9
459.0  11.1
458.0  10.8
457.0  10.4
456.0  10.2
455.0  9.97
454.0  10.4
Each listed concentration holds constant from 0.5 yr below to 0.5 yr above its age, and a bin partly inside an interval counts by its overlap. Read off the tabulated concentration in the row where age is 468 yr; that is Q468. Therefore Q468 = 20.3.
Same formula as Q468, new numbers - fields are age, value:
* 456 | 10.2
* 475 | 25.2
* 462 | 13.8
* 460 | 11.9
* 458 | 10.8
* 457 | 10.4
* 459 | 11.1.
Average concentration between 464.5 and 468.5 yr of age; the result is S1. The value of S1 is 18.7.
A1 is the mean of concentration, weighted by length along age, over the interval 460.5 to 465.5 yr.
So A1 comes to 14.9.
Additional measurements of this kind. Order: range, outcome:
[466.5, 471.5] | 21.1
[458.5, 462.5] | 12.4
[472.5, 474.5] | 24.9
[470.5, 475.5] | 24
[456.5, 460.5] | 11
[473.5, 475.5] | 25.1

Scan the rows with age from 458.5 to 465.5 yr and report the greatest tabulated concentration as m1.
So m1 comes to 17.1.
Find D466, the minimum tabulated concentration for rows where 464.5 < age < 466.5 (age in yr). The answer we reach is 17.1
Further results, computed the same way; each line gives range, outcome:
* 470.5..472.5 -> 22.3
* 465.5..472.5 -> 17.5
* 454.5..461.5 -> 9.97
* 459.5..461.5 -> 11.9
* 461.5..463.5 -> 13.8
